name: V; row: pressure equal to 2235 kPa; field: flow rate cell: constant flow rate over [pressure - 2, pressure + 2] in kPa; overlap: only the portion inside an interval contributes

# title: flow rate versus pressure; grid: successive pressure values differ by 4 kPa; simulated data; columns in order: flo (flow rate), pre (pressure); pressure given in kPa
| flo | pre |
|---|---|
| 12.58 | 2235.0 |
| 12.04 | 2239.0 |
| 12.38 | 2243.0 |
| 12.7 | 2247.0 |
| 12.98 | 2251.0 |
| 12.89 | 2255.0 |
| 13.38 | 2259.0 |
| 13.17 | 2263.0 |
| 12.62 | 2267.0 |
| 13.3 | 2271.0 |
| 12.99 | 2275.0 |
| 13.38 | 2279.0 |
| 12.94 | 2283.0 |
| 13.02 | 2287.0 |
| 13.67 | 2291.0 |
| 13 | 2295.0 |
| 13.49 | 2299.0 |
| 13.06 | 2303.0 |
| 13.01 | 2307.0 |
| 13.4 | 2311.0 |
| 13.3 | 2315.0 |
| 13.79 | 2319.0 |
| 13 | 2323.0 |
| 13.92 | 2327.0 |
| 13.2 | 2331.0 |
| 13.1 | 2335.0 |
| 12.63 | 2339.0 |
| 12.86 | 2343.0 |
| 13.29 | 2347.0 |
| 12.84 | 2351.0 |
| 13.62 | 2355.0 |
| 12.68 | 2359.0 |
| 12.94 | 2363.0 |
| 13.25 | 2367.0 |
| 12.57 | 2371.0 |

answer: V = 12.58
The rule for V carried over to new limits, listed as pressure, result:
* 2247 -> 12.7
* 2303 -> 13.06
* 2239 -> 12.04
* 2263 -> 13.17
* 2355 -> 13.62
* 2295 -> 13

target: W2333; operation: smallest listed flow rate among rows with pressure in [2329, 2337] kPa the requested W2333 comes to 13.1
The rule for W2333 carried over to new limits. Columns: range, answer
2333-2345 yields 12.63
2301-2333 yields 13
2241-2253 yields 12.38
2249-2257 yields 12.89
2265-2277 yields 12.62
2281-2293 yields 12.94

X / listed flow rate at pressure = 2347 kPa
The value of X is 13.29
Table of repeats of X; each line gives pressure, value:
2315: 13.3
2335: 13.1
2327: 13.92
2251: 12.98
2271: 13.3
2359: 12.68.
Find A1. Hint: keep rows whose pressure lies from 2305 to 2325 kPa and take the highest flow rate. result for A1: 13.79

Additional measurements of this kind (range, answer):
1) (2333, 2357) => 13.62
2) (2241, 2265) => 13.38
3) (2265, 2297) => 13.67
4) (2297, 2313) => 13.49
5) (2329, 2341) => 13.2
